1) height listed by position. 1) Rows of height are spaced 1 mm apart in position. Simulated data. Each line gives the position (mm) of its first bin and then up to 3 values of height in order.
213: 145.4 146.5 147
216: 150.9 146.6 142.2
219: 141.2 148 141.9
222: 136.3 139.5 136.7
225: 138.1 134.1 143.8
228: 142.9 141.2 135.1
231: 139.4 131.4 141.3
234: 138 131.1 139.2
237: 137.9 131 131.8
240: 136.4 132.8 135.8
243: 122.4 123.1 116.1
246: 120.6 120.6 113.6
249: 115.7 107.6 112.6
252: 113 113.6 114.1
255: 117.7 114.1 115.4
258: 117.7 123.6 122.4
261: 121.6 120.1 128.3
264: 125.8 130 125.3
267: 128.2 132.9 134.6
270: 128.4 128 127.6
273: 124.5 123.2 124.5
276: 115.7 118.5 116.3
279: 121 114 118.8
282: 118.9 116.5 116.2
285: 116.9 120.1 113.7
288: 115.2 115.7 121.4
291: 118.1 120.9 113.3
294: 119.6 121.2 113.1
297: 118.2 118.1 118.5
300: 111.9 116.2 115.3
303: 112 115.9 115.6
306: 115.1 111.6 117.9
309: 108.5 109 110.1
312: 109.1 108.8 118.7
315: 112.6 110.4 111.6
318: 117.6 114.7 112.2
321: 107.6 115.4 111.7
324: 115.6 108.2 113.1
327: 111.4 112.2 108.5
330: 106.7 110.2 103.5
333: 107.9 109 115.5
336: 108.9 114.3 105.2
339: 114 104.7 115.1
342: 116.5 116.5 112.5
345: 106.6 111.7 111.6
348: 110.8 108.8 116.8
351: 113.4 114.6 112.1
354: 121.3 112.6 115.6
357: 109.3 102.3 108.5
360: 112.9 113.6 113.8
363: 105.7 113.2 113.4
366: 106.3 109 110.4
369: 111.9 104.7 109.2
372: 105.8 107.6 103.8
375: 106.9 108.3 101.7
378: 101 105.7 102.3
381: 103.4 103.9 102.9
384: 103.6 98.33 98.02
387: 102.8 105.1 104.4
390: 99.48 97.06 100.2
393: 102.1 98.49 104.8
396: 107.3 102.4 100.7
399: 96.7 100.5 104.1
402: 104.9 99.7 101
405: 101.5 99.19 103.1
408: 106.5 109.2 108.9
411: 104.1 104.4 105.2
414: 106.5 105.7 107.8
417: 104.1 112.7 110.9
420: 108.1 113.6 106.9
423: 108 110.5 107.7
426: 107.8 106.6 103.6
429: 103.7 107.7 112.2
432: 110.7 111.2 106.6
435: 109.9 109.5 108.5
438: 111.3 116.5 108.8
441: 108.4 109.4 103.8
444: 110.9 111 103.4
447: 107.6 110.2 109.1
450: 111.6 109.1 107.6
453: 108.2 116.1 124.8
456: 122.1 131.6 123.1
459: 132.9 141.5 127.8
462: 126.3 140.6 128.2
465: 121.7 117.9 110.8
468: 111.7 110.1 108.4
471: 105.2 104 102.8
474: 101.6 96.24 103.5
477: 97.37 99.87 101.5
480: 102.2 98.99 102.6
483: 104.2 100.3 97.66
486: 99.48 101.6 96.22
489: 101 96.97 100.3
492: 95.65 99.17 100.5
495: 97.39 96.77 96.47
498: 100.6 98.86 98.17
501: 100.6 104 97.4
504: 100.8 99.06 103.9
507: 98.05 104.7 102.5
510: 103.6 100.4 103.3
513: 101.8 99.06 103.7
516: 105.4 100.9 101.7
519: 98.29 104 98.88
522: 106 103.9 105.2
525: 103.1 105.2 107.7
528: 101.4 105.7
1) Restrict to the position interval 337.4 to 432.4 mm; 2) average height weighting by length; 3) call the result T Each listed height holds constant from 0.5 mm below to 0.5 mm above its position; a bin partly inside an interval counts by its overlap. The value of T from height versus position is 107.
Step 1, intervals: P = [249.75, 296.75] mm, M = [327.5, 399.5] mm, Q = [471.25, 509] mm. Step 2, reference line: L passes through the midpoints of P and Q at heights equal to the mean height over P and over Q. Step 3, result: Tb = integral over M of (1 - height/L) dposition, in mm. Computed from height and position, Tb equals 2.6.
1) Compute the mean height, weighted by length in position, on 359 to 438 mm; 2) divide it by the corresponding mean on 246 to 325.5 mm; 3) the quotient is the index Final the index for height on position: 0.9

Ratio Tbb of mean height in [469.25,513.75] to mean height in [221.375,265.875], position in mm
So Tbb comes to 0.79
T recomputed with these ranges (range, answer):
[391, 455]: 107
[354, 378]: 109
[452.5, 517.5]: 107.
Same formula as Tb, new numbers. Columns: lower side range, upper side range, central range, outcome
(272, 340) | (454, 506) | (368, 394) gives 1.8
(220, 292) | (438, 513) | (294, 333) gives 2.5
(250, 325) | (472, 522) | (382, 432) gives 1.5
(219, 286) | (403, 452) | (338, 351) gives 0.5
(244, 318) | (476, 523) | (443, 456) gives -0.8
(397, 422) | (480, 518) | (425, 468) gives -4.8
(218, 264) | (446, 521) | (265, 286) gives 0.5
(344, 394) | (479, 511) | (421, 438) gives -0.8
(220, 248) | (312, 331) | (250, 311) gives 1.7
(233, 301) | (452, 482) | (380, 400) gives 2.6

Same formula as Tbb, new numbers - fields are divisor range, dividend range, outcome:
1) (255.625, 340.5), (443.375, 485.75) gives 0.96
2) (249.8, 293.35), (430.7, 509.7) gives 0.90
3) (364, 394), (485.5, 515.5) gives 0.96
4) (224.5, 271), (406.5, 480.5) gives 0.87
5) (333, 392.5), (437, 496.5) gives 1.01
